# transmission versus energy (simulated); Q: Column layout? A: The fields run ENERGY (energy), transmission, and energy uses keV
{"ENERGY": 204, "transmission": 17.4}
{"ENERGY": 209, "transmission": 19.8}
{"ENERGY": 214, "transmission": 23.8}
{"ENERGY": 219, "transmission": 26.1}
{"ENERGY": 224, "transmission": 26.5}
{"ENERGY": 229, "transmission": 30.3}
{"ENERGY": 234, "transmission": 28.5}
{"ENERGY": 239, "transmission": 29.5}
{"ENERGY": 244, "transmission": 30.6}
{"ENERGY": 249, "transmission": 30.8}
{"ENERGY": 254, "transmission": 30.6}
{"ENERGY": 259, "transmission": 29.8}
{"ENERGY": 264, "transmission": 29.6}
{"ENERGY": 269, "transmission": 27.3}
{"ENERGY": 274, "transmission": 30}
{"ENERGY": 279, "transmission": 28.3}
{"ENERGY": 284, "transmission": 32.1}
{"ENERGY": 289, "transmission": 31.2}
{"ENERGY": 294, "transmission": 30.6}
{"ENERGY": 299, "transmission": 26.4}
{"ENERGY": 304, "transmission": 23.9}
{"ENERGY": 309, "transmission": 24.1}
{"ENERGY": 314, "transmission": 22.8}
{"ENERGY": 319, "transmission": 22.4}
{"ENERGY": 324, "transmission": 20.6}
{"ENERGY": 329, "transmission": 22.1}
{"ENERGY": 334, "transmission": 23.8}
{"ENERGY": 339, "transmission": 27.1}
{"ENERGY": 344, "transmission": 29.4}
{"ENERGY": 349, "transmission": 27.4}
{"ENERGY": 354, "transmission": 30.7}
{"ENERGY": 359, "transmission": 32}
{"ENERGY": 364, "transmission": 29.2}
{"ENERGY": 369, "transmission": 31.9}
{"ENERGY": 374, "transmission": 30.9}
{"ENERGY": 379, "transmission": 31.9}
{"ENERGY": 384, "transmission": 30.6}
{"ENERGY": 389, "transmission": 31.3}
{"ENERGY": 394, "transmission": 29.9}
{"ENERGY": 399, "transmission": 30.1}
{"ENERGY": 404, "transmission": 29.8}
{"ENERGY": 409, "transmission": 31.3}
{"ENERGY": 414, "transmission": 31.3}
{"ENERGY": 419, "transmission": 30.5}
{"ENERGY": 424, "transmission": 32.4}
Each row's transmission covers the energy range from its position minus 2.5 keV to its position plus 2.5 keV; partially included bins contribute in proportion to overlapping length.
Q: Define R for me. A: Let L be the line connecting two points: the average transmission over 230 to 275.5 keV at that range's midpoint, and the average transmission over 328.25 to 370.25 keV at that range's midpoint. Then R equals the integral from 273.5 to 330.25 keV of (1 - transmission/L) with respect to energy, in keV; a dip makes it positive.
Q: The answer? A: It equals 5.5 keV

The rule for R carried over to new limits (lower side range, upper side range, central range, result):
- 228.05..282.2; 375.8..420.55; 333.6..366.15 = 1.66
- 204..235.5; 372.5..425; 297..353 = 7.48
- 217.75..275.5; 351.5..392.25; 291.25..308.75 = 1.93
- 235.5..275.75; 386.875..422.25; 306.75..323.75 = 4.15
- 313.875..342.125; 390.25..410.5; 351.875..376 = -3.78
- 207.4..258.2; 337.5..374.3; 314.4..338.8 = 5.51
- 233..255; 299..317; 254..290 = -3.18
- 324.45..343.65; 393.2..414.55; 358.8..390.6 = -3.53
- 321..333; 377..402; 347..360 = -2.21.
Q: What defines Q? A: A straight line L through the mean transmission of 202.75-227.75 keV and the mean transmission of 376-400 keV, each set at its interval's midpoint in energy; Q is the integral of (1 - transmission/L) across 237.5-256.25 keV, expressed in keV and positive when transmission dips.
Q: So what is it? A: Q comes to -4.3 keV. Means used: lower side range 23.4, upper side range 30.8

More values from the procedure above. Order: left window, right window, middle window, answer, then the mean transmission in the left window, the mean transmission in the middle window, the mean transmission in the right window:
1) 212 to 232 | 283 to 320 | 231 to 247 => -1.7 keV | 26.8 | 29.6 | 26.6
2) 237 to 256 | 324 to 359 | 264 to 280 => 0.4 keV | 30.4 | 28.7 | 26.7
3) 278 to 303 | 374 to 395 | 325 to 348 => 3.7 keV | 29.5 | 25.4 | 31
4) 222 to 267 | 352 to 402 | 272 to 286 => -0.1 keV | 29.6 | 30.1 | 30.8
